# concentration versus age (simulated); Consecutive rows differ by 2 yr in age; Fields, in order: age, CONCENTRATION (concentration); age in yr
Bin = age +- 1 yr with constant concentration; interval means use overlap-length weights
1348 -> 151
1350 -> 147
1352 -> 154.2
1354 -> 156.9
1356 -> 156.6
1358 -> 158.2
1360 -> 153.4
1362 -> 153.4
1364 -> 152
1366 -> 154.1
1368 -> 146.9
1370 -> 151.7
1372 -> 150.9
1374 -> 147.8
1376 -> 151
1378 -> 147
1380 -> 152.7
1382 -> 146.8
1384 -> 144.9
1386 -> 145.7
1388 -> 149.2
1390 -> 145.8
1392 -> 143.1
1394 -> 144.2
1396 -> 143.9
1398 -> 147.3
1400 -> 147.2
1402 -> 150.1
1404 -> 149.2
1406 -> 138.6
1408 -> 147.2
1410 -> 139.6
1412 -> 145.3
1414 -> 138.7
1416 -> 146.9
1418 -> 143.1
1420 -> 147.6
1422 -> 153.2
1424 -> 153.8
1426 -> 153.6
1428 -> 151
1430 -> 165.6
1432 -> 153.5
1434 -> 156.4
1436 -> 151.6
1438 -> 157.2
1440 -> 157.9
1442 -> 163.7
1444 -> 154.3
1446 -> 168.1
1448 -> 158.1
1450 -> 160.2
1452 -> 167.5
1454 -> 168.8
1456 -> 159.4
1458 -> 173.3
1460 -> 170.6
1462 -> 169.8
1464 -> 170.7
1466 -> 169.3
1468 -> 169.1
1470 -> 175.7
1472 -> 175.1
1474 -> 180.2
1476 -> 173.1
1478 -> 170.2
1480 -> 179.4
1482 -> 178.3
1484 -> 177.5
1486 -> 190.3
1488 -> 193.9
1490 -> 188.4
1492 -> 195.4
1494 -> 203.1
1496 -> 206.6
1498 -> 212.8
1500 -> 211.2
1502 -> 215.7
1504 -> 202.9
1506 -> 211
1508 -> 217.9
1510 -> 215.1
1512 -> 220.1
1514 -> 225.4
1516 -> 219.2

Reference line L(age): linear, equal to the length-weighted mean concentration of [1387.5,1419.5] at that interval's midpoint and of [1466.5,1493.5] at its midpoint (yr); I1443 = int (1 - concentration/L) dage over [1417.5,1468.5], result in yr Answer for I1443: 1.0 yr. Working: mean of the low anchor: 145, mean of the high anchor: 181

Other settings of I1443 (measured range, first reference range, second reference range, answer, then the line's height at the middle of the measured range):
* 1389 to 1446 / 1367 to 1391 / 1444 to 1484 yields 3.0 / 158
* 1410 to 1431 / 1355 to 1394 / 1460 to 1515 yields 2.2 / 167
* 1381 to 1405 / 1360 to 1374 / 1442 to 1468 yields 1.4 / 156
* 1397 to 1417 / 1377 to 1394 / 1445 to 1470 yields 1.0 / 153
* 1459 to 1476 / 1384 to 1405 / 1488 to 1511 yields 1.4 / 188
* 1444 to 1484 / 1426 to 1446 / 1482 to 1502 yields 1.6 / 177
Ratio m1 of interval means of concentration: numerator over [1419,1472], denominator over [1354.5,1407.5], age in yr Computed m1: 1.09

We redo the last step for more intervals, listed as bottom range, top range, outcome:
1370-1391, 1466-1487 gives 1.19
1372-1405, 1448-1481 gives 1.16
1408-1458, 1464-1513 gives 1.24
